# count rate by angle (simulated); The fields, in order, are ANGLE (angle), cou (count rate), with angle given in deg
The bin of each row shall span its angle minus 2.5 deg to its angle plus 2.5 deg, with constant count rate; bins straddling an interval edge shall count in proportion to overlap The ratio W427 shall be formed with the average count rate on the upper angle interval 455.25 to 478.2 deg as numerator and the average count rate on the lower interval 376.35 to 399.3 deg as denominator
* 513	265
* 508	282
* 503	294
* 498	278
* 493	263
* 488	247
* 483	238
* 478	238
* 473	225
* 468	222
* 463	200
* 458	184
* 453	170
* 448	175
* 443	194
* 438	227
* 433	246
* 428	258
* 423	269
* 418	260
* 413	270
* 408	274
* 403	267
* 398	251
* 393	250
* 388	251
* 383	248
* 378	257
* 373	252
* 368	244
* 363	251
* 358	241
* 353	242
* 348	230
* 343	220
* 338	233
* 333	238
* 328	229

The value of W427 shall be 0.84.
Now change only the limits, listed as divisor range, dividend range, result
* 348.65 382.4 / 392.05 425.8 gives 1.07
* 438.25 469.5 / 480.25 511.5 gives 1.39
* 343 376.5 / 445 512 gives 0.96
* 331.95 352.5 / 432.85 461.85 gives 0.85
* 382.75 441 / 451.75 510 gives 0.93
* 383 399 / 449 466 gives 0.74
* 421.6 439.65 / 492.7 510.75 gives 1.12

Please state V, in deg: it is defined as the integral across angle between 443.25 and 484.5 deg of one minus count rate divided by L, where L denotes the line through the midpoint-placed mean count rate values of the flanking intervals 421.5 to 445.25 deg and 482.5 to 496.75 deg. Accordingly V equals 7.0 deg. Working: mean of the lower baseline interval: 238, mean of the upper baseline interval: 253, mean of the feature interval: 205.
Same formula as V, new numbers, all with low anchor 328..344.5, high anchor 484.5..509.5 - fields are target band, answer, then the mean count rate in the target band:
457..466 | 2.31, 195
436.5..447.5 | 2.34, 203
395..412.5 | -1.17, 264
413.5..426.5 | -0.68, 265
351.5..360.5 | -0.22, 241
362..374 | -0.49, 248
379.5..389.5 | -0.30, 250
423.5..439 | 0.36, 249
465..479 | 2.04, 226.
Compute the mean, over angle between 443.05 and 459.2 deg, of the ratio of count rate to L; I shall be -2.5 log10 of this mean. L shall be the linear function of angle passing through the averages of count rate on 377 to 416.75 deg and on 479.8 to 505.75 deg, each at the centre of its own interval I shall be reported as 0.415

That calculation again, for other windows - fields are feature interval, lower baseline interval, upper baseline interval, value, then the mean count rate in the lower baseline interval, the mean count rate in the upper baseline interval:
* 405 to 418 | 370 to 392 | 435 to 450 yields -0.189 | 252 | 201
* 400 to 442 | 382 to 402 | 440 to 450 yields -0.186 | 251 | 187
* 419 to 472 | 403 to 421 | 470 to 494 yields 0.181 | 268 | 240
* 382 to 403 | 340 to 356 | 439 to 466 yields -0.186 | 231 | 188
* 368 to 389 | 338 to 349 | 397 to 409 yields -0.011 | 226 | 264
